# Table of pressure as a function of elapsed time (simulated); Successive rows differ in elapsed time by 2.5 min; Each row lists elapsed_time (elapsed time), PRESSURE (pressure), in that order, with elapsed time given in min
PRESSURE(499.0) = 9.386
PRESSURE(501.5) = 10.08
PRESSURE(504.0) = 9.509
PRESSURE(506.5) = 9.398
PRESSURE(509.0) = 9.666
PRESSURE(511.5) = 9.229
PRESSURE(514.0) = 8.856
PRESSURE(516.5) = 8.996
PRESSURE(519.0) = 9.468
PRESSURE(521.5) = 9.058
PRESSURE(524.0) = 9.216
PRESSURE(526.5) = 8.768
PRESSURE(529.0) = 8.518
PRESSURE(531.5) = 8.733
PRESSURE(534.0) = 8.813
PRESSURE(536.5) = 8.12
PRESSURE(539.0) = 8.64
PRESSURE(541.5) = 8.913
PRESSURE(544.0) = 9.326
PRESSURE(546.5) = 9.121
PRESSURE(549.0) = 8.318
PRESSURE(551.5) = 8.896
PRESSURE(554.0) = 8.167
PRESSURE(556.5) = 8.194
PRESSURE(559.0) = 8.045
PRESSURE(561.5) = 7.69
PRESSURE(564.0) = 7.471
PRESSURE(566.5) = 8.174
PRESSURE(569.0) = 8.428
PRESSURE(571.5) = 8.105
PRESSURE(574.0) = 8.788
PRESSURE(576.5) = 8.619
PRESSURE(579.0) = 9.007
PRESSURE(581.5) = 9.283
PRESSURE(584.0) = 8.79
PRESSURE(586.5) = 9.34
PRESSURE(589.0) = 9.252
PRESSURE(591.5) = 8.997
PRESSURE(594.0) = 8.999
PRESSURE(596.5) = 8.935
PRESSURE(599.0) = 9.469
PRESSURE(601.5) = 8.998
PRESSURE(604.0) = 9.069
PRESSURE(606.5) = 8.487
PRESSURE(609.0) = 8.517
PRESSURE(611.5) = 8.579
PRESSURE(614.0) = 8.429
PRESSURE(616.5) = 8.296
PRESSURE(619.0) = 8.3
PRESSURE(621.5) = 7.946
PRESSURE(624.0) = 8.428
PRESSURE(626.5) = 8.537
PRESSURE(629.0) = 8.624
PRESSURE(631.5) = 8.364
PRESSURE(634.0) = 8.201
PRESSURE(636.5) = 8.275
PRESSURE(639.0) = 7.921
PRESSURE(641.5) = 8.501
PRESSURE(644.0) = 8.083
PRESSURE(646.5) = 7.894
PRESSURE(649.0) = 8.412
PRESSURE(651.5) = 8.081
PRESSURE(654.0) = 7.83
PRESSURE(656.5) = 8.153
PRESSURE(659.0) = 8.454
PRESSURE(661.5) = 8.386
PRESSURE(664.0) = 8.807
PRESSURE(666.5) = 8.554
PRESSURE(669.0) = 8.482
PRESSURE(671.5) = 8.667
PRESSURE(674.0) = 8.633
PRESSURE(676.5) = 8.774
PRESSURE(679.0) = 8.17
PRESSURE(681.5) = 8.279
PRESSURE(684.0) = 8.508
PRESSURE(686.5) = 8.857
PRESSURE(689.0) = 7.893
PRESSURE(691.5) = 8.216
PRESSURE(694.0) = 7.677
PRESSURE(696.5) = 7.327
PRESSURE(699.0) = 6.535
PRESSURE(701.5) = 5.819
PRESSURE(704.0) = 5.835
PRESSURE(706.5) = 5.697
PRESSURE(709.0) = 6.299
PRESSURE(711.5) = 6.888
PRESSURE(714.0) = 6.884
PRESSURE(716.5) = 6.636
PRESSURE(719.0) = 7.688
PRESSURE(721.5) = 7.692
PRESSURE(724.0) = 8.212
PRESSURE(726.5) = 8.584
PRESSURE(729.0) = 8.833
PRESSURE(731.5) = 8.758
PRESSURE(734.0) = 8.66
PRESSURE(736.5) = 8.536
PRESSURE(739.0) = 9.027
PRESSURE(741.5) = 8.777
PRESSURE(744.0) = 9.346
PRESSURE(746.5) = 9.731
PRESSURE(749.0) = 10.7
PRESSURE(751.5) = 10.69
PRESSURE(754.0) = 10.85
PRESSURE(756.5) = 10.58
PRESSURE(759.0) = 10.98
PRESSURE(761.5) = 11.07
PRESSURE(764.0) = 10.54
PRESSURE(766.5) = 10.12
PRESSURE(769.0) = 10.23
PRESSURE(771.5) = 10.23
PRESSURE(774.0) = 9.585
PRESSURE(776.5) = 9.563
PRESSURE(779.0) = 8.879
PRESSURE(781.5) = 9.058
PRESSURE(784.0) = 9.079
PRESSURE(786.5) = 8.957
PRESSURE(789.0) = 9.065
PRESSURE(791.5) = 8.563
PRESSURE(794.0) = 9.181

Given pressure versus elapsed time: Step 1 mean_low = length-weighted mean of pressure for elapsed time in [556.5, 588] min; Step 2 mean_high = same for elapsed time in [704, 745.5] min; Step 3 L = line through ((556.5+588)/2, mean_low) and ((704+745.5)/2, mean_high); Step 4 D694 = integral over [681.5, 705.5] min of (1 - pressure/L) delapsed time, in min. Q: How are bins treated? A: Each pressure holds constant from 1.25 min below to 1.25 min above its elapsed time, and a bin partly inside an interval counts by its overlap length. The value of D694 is 1.7 min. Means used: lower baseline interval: 8.47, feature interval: 7.44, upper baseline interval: 7.86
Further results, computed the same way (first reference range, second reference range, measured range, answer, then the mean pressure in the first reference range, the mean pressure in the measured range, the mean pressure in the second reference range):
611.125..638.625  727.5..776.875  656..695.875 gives 2.4 min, 8.34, 8.39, 9.84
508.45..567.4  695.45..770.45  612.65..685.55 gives 2.4 min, 8.67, 8.35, 8.59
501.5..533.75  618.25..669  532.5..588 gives 1.8 min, 9.15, 8.56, 8.29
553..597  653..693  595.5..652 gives 0.3 min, 8.57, 8.45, 8.42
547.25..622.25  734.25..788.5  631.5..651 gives 1.7 min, 8.59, 8.19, 9.8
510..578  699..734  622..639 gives -0.9 min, 8.62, 8.35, 7.24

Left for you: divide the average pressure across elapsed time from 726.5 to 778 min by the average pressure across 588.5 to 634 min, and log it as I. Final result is 1.13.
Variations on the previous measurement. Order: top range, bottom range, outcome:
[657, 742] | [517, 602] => 0.91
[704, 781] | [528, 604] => 1.03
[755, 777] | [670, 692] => 1.22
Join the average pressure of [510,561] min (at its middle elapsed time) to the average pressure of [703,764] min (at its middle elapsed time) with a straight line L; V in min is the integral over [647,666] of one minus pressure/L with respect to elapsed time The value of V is 0.9 min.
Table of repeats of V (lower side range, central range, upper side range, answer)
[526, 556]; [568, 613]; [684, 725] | -3.56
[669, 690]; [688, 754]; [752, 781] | 9.41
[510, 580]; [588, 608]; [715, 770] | -0.43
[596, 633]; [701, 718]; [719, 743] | 4.39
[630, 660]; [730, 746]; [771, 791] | 0.03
